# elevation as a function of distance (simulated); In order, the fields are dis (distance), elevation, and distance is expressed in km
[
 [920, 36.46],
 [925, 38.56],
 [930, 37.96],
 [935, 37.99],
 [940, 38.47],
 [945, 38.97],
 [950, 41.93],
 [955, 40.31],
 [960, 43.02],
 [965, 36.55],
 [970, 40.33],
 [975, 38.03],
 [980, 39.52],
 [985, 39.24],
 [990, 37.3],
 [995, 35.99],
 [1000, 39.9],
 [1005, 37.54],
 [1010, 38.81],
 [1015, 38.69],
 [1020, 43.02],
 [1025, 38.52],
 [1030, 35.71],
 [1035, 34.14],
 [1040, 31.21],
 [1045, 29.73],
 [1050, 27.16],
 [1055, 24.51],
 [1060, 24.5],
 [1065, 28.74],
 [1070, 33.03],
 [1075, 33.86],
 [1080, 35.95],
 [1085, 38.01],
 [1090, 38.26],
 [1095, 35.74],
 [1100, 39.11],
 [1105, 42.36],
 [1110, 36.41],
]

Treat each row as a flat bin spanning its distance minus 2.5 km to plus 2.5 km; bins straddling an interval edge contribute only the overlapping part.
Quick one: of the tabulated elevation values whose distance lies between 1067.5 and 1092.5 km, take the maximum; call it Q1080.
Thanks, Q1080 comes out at 38.26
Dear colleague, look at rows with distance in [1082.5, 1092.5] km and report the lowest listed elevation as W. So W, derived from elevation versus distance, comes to 38.01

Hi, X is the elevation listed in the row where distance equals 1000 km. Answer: 39.9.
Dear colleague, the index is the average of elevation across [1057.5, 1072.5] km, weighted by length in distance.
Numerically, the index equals 28.8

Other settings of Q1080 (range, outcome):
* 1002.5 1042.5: 43.02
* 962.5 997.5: 40.33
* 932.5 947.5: 38.97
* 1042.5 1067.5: 29.73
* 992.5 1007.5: 39.9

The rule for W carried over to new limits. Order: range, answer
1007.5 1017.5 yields 38.69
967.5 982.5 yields 38.03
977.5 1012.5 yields 35.99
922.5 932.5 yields 37.96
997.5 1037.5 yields 34.14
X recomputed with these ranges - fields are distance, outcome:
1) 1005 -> 37.54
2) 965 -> 36.55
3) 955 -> 40.31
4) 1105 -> 42.36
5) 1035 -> 34.14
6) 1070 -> 33.03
